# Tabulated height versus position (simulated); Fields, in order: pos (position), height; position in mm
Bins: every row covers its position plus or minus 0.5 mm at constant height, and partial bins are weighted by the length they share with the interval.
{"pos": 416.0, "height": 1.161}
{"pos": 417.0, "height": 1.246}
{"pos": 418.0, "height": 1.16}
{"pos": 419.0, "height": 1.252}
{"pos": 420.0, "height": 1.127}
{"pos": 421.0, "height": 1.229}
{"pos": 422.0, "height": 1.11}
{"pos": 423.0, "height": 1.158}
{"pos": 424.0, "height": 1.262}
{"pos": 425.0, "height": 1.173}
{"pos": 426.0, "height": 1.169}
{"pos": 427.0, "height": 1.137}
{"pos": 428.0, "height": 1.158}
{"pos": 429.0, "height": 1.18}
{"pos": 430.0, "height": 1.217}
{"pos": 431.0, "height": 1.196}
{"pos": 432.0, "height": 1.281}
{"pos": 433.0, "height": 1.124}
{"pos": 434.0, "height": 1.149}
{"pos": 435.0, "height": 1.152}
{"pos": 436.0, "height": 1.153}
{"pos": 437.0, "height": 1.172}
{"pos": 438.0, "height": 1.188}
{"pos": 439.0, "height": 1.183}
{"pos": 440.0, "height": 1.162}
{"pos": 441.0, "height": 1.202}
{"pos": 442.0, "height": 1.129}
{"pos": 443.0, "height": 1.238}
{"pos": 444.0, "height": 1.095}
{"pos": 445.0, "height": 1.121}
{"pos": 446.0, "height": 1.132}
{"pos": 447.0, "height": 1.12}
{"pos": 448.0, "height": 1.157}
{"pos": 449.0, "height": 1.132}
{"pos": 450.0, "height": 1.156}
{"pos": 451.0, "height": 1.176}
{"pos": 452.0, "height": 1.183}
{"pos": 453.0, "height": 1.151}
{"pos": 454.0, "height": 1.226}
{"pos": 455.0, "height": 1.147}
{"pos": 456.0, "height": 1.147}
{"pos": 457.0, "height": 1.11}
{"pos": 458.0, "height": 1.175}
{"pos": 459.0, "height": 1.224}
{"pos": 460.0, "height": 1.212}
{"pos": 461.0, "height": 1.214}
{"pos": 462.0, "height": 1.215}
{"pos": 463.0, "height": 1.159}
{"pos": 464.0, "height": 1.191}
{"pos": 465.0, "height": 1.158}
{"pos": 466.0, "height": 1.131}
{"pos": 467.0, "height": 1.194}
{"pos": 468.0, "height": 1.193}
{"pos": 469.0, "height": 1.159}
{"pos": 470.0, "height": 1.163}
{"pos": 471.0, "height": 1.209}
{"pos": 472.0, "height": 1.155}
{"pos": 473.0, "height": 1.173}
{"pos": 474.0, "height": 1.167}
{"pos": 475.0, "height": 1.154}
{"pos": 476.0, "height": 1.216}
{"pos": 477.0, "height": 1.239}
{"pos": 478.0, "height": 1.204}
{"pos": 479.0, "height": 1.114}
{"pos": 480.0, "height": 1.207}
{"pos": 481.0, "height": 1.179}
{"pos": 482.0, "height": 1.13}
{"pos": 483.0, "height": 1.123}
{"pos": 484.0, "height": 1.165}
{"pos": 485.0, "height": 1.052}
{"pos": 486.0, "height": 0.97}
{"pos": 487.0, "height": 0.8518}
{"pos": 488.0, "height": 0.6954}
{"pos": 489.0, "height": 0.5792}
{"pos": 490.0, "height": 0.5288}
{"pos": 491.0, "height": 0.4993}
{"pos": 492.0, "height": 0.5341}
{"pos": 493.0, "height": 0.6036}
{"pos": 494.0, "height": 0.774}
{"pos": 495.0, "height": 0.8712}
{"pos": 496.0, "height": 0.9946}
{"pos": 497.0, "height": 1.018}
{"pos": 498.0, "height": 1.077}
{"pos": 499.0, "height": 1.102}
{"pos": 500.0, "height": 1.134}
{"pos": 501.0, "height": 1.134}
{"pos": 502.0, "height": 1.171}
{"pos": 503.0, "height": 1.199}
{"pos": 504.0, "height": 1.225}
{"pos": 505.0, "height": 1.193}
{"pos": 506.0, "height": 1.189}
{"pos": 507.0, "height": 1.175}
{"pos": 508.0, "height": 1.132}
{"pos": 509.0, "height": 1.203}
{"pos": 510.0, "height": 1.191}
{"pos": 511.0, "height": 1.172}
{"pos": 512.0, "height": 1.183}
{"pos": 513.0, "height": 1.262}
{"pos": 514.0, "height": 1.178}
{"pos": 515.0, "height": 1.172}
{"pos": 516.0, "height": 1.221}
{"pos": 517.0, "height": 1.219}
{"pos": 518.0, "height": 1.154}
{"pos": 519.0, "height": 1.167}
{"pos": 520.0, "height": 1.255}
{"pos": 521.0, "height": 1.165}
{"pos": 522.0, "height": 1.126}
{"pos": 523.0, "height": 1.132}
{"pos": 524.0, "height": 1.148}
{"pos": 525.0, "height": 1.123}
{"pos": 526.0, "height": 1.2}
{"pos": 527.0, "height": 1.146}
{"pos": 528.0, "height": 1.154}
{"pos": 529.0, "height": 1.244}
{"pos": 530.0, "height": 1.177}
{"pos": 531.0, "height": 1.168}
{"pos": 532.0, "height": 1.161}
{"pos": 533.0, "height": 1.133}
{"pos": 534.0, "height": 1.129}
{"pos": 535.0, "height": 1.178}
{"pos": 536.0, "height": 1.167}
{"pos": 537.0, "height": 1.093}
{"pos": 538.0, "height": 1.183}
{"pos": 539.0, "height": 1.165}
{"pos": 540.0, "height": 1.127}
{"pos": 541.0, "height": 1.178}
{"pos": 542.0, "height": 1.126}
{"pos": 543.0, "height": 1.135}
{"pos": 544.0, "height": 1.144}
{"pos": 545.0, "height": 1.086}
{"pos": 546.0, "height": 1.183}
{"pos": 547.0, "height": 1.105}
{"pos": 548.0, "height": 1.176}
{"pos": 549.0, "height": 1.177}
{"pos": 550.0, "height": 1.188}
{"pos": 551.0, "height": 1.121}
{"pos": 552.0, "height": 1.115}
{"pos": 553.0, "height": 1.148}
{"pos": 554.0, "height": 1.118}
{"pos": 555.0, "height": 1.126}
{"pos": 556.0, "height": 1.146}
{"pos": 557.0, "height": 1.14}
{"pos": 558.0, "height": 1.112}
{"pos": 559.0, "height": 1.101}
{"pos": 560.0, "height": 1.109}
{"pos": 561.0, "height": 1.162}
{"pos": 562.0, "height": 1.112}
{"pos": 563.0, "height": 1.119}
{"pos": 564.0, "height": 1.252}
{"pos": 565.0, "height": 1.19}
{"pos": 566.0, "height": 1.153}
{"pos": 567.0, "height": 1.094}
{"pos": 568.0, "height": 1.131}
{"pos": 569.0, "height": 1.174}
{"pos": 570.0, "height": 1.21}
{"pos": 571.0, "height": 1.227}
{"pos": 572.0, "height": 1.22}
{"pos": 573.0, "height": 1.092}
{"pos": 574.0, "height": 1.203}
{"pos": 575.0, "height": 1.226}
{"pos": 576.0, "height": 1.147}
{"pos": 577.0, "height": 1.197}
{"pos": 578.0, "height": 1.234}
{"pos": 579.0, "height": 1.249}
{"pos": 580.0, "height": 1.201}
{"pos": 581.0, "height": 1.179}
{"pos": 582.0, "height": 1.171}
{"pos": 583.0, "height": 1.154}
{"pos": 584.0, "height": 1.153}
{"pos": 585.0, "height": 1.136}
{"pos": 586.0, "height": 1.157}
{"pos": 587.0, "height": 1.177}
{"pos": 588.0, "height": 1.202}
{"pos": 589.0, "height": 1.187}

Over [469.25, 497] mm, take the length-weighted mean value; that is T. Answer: 0.986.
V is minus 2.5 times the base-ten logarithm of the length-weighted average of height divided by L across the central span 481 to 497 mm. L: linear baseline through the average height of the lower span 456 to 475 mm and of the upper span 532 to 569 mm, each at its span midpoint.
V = 0.35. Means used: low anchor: 1.18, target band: 0.842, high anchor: 1.14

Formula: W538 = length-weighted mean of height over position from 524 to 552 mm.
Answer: 1.15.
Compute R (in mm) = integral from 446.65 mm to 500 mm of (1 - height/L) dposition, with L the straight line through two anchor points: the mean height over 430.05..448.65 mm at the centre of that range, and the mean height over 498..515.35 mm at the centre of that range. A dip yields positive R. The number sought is 4.55 mm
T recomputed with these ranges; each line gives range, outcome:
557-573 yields 1.16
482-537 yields 1.07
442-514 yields 1.1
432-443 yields 1.17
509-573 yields 1.16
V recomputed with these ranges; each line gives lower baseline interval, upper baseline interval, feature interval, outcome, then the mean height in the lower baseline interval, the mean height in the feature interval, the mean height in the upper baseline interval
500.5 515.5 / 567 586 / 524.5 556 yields 0.030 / 1.19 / 1.15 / 1.18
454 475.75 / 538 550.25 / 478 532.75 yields 0.085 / 1.18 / 1.07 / 1.15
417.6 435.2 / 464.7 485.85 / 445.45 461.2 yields 0.005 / 1.18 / 1.17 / 1.16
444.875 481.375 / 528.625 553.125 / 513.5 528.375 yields -0.013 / 1.17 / 1.17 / 1.15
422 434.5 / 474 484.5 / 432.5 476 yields 0.009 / 1.18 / 1.17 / 1.17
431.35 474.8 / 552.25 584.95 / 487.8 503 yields 0.329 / 1.17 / 0.862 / 1.16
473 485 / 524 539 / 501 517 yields -0.024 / 1.17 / 1.19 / 1.16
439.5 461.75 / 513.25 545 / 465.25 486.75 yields 0.010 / 1.16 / 1.15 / 1.16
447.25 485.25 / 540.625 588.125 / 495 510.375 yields 0.031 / 1.17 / 1.13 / 1.16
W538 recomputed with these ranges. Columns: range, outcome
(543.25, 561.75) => 1.14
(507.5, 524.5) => 1.18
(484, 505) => 0.914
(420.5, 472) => 1.17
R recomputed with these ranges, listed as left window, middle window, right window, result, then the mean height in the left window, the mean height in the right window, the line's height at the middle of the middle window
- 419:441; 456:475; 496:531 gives -0.06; 1.18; 1.17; 1.17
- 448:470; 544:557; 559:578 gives 0.31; 1.17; 1.17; 1.17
